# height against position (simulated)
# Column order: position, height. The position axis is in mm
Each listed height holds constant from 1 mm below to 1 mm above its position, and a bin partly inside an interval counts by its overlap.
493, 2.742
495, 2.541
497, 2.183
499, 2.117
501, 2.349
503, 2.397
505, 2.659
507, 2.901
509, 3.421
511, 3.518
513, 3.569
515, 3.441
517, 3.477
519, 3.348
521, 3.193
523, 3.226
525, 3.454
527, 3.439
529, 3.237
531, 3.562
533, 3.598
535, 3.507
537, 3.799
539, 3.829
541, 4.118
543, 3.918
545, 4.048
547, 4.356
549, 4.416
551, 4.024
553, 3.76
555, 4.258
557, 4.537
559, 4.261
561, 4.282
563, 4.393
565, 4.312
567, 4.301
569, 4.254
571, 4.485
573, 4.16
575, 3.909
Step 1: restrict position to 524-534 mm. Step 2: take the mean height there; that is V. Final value 3.46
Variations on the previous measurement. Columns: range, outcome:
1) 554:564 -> 4.35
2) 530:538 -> 3.62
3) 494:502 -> 2.3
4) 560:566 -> 4.33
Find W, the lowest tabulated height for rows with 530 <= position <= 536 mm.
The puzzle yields 3.507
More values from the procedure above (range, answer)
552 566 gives 3.76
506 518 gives 2.901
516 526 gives 3.193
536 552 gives 3.799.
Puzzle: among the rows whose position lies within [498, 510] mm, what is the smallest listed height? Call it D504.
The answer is 2.117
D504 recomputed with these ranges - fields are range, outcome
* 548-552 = 4.024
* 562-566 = 4.312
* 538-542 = 3.829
